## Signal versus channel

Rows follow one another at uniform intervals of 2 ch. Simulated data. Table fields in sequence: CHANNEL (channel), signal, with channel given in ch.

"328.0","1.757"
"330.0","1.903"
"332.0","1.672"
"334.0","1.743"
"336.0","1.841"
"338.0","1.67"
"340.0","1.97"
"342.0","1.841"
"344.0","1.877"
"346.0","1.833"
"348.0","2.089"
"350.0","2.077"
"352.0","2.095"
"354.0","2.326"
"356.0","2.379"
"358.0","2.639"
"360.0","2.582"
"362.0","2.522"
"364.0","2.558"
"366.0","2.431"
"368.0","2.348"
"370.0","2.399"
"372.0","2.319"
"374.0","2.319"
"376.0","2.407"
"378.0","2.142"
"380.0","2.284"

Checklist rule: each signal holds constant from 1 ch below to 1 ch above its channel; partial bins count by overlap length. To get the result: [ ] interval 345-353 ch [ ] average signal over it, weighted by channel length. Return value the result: 2.02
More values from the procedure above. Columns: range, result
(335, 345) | 1.84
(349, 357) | 2.22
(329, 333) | 1.79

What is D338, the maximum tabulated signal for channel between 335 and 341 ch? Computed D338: 1.97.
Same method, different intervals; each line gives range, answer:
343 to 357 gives 2.379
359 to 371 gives 2.582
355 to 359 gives 2.639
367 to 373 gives 2.399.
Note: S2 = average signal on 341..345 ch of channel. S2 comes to 1.86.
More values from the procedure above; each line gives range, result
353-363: 2.49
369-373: 2.36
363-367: 2.49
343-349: 1.93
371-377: 2.35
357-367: 2.55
